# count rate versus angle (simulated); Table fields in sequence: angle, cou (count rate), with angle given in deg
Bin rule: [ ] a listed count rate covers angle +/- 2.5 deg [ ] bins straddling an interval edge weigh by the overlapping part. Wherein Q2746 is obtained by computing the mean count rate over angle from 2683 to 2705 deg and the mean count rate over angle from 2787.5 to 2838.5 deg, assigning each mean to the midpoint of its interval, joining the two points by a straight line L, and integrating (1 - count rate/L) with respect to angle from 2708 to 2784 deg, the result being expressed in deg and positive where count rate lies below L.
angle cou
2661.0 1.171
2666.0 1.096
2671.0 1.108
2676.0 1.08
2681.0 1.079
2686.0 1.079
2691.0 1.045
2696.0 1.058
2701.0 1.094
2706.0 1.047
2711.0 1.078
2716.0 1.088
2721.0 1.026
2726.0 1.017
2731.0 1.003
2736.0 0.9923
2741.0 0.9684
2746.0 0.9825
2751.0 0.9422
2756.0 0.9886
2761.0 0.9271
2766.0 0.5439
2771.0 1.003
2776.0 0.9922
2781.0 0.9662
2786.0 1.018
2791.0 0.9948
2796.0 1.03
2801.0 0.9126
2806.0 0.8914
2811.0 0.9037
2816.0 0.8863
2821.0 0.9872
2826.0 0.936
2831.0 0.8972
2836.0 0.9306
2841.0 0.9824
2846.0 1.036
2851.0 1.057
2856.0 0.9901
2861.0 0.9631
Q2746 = 3.3 deg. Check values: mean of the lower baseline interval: 1.07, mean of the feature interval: 0.969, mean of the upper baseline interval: 0.939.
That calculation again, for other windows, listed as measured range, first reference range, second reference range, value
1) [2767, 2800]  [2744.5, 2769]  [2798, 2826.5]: -2.9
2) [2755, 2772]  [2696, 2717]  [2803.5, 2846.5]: 2.8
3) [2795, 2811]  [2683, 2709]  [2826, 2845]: 0.7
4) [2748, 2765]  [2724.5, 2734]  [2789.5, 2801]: 1.4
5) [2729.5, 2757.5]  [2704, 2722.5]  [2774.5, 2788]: 1.4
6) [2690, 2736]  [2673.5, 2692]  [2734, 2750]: -1.1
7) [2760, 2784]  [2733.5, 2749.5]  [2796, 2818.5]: 1.5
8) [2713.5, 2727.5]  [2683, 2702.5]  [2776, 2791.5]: 0.0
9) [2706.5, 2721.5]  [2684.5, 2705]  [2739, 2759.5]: -0.5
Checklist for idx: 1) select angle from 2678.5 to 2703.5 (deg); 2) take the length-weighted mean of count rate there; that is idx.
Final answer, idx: 1.07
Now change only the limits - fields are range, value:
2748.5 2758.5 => 0.965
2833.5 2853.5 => 1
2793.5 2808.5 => 0.945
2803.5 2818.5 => 0.894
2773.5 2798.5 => 1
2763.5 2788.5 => 0.905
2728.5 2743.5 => 0.988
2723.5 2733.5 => 1.01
